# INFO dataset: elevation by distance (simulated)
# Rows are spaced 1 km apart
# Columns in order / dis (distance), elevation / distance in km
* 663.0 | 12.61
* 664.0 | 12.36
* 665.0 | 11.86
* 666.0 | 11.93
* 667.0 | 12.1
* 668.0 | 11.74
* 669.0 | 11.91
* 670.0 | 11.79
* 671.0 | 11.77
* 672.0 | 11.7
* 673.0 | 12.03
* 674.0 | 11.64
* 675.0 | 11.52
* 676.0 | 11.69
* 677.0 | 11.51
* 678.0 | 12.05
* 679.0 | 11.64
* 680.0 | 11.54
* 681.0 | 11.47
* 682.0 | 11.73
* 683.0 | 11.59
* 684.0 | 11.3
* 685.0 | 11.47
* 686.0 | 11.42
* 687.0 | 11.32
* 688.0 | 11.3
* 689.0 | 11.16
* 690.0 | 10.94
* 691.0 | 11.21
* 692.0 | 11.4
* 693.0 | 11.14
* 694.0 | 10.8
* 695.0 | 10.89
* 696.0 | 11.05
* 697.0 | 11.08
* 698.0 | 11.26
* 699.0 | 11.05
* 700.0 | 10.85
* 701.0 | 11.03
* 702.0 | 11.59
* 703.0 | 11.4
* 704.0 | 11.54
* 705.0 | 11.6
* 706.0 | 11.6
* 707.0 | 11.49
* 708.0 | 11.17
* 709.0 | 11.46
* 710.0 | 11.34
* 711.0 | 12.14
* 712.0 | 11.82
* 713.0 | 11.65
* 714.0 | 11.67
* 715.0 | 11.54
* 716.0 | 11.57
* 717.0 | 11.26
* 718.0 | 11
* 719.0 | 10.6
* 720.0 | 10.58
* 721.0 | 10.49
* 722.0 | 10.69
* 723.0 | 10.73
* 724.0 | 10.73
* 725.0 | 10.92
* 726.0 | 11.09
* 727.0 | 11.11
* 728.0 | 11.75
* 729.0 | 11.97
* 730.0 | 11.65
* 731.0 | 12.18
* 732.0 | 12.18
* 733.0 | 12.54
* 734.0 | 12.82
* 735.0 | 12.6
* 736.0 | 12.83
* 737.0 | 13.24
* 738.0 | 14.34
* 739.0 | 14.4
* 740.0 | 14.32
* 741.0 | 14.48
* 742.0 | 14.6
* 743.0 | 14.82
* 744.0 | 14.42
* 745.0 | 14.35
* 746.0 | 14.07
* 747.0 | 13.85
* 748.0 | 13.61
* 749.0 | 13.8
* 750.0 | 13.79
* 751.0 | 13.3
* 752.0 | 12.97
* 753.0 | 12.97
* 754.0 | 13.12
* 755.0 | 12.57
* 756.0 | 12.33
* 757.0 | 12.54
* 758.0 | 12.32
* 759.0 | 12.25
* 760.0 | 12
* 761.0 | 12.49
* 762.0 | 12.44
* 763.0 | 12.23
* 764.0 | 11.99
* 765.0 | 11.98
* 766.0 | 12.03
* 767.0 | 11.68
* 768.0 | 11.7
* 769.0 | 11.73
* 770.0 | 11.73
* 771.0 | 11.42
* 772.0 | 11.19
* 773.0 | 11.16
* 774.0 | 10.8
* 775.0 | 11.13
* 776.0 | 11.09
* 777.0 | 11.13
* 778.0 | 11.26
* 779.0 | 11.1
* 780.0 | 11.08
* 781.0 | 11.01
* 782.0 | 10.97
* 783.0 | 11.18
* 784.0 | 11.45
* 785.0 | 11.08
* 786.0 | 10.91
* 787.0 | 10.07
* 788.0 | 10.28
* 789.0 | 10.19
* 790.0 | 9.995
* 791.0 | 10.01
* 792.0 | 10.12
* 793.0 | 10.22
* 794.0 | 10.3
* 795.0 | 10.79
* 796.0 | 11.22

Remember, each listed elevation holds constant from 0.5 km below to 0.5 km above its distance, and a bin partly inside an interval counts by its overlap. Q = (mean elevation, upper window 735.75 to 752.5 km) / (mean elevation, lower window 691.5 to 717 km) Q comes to 1.23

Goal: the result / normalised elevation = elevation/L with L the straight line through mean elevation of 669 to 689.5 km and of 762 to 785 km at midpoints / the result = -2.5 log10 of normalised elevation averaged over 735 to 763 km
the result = -0.167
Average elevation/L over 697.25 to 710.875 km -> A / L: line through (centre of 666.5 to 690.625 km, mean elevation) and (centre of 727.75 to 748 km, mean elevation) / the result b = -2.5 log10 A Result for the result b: 0.09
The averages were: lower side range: 11.6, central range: 11.4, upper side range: 13.4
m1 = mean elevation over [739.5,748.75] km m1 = 14.3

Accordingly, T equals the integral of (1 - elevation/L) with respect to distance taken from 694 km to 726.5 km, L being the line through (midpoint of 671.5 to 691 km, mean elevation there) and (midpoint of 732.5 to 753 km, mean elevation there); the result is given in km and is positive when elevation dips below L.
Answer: 3.5 km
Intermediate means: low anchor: 11.5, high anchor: 13.7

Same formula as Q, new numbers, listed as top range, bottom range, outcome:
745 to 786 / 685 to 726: 1.08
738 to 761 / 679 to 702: 1.20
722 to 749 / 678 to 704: 1.14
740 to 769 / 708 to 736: 1.13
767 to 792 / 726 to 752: 0.83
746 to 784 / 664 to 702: 1.05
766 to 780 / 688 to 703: 1.02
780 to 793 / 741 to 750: 0.75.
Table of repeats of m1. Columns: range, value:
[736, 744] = 14.2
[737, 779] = 12.7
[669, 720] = 11.4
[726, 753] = 13.3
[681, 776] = 12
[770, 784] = 11.2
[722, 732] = 11.4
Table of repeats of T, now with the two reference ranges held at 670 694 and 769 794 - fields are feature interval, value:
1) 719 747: -3.5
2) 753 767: -1.7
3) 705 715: -0.2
